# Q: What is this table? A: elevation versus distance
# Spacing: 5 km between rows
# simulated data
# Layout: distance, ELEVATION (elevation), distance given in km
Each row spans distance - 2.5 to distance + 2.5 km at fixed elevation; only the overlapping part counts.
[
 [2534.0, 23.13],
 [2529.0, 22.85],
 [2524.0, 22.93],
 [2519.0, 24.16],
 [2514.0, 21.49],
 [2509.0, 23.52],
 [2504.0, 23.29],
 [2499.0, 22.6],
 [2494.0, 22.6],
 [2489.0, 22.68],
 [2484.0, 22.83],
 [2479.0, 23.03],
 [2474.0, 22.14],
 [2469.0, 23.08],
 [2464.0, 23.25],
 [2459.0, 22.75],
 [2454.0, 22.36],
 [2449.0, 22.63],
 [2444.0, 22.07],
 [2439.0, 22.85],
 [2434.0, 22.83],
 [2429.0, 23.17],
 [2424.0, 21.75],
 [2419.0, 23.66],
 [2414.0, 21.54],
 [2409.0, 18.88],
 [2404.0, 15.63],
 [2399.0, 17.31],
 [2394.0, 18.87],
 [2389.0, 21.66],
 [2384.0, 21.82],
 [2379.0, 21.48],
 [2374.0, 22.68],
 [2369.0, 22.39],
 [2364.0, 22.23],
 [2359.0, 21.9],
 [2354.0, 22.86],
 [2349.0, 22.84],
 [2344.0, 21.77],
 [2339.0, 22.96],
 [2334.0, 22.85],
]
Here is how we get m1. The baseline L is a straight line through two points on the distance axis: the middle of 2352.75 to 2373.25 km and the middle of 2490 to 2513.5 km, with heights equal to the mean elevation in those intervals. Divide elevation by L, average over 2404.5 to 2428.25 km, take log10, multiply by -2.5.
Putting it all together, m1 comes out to 0.072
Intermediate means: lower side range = 22.3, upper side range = 22.9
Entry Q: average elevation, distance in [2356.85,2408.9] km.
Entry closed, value 20.5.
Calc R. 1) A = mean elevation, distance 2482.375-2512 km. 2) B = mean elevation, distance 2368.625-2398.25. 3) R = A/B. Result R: 1.08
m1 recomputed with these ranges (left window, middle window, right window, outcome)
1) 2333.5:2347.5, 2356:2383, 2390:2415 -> -0.08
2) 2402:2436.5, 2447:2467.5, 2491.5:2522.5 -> -0.04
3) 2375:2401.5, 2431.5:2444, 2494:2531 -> -0.06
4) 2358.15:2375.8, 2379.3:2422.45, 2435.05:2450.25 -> 0.12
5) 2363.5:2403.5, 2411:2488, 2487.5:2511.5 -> -0.03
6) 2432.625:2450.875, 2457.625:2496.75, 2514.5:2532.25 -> 0.00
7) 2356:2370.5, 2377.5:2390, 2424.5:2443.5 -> 0.03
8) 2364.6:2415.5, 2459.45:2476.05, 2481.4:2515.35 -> -0.04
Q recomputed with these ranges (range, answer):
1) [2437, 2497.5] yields 22.7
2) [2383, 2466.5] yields 21.3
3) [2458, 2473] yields 23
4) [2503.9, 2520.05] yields 23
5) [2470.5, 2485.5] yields 22.7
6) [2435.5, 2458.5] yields 22.5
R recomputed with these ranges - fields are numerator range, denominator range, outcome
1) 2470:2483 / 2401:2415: 1.24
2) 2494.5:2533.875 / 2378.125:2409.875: 1.19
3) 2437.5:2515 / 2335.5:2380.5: 1.02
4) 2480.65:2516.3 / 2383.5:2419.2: 1.16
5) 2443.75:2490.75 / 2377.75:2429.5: 1.11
